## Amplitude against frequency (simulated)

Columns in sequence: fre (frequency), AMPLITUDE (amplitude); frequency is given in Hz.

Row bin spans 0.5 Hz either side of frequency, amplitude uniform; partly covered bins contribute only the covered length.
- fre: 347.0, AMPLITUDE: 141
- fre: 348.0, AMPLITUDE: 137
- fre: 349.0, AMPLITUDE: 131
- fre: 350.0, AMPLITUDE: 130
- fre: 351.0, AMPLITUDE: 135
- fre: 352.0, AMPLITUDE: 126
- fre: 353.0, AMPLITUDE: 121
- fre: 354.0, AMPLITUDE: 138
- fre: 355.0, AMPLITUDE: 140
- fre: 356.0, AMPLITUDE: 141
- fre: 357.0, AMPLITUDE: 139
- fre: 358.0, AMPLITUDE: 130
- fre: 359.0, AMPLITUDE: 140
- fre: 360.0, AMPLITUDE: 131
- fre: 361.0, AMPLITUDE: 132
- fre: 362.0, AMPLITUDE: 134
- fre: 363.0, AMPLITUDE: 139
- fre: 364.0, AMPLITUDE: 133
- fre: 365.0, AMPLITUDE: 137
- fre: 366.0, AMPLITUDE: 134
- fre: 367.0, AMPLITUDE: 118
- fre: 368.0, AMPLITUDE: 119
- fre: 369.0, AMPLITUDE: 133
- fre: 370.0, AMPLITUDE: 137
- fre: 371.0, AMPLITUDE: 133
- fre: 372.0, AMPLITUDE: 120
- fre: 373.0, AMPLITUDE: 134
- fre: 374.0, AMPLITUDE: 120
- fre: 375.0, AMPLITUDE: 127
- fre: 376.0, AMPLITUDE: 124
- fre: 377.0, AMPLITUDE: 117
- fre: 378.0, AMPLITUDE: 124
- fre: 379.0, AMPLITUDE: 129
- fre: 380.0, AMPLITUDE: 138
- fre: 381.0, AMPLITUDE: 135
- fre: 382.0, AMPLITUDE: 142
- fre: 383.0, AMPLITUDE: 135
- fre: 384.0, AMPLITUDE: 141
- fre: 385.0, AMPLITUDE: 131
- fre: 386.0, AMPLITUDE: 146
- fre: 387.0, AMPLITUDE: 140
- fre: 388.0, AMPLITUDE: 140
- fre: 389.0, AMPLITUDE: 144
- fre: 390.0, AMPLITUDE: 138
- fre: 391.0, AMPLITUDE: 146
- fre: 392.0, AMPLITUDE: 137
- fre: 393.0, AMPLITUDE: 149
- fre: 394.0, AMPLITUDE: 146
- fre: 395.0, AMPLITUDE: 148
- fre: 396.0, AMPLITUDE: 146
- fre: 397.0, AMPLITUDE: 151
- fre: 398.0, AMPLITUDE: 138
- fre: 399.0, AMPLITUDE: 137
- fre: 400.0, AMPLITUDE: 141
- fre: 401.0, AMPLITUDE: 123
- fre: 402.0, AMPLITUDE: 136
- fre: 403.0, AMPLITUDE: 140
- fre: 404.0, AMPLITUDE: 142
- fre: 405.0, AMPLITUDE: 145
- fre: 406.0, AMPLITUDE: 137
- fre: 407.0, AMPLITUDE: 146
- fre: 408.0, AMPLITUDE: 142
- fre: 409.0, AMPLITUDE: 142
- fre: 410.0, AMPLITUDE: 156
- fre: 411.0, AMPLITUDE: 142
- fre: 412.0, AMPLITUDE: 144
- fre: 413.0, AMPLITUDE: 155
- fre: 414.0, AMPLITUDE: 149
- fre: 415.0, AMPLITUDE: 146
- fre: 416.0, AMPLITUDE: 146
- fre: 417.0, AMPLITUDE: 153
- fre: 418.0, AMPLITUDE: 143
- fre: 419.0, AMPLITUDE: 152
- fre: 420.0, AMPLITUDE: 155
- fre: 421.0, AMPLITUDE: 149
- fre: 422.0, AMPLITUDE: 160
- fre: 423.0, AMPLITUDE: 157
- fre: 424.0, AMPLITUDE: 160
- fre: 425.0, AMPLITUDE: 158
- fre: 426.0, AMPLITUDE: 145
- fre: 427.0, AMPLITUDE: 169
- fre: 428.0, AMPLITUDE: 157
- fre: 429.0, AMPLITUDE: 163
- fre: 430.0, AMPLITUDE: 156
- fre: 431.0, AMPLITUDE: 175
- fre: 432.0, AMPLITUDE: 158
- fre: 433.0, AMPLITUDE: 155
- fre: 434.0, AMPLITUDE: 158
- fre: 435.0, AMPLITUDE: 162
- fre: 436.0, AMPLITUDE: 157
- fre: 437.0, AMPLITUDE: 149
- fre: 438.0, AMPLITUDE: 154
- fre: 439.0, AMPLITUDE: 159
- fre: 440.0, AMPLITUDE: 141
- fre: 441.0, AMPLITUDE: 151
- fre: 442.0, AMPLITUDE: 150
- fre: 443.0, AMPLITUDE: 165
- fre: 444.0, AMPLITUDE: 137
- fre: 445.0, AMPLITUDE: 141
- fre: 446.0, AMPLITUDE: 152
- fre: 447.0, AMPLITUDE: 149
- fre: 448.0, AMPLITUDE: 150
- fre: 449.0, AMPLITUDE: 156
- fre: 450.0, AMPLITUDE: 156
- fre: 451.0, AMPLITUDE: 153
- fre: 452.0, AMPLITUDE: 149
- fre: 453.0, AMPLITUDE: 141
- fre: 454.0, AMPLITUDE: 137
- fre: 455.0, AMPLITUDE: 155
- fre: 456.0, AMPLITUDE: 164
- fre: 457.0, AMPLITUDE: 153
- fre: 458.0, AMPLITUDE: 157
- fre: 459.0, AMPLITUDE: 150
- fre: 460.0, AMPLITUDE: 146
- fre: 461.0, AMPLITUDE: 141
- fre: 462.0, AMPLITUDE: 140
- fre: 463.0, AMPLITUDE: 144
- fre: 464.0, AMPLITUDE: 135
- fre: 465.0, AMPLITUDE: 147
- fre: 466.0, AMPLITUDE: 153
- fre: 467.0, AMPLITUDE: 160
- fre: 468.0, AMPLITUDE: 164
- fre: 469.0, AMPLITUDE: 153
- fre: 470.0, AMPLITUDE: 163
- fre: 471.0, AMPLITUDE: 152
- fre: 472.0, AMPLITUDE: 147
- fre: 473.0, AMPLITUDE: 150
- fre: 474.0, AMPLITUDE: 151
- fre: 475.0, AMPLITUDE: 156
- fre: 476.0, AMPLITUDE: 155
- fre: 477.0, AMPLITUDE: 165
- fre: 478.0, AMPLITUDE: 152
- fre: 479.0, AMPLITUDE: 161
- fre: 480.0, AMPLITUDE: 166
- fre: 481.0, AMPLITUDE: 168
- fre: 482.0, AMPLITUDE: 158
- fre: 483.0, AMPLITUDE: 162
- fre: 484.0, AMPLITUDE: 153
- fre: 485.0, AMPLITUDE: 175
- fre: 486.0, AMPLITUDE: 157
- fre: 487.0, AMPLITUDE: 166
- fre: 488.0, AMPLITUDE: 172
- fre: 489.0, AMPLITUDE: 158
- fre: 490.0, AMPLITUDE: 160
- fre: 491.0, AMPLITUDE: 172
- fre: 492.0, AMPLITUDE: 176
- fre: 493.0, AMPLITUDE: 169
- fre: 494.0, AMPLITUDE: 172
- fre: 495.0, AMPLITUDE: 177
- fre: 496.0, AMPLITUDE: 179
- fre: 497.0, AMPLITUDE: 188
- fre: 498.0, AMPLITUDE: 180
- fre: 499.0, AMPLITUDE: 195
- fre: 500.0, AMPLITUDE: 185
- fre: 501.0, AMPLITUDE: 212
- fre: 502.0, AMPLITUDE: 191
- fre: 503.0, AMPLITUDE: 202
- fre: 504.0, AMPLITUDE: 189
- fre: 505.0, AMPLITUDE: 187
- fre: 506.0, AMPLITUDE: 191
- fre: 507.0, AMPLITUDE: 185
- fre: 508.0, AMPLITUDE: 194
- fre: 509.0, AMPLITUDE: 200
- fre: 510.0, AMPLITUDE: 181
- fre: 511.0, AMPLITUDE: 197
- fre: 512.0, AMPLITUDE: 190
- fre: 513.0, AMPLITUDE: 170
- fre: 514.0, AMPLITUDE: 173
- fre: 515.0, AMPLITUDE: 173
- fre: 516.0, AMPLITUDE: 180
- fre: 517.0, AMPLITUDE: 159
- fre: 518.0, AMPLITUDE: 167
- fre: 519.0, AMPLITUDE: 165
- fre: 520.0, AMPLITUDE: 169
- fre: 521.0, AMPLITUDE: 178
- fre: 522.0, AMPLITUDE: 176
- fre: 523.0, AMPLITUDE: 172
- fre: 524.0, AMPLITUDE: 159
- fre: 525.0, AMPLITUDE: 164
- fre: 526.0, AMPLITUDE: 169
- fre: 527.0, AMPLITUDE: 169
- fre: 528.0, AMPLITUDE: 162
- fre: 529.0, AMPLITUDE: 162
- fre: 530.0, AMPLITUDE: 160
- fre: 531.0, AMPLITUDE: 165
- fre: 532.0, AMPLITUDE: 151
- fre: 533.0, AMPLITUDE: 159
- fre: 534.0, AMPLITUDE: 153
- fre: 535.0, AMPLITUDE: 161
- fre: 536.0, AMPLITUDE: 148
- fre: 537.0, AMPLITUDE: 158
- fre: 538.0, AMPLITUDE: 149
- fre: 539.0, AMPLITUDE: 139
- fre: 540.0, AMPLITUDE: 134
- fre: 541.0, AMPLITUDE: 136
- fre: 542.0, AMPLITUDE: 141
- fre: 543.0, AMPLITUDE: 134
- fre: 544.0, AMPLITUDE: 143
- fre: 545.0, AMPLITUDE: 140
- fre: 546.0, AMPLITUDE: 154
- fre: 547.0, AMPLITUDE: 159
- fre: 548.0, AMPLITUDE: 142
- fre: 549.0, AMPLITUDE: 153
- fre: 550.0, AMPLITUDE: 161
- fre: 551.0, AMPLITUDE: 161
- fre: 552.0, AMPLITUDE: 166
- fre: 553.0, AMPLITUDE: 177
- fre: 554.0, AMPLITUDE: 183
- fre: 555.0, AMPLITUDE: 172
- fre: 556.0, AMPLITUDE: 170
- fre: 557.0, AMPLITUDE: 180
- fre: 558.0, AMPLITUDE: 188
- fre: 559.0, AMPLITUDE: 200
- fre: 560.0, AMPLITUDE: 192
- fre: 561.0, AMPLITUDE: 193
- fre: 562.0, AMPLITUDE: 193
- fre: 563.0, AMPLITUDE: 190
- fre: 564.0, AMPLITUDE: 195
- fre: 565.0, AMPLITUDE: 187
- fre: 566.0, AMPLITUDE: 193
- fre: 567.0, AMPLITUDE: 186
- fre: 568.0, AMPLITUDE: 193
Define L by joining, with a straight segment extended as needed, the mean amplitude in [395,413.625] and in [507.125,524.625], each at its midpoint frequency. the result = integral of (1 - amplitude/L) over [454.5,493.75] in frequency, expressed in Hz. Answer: 1.64 Hz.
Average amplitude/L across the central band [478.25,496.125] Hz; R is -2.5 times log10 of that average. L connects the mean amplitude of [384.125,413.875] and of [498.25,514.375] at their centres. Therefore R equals 0.10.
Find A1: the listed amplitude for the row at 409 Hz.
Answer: 142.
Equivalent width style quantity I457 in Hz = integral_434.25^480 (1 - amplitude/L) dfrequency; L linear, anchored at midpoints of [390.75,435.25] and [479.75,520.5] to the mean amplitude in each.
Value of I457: 3.2 Hz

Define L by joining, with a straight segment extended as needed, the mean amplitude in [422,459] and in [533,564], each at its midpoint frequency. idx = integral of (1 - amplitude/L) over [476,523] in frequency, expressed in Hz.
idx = -5.0 Hz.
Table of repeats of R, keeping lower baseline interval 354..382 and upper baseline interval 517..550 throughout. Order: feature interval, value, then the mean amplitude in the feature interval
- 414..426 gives -0.10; 152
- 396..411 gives -0.04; 141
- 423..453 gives -0.09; 154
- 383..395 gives -0.06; 142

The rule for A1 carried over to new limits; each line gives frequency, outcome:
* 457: 153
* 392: 137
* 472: 147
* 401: 123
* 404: 142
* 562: 193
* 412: 144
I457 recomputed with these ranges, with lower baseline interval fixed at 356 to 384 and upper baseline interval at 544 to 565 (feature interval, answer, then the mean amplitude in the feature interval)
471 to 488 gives -0.3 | 159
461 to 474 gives 0.3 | 150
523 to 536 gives 0.5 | 161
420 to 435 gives -1.5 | 159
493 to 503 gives -1.6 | 186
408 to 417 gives -0.4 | 148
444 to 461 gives 0.0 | 150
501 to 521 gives -2.4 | 183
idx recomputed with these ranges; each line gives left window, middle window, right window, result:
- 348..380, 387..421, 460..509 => -0.3 Hz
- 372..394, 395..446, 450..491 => -2.2 Hz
